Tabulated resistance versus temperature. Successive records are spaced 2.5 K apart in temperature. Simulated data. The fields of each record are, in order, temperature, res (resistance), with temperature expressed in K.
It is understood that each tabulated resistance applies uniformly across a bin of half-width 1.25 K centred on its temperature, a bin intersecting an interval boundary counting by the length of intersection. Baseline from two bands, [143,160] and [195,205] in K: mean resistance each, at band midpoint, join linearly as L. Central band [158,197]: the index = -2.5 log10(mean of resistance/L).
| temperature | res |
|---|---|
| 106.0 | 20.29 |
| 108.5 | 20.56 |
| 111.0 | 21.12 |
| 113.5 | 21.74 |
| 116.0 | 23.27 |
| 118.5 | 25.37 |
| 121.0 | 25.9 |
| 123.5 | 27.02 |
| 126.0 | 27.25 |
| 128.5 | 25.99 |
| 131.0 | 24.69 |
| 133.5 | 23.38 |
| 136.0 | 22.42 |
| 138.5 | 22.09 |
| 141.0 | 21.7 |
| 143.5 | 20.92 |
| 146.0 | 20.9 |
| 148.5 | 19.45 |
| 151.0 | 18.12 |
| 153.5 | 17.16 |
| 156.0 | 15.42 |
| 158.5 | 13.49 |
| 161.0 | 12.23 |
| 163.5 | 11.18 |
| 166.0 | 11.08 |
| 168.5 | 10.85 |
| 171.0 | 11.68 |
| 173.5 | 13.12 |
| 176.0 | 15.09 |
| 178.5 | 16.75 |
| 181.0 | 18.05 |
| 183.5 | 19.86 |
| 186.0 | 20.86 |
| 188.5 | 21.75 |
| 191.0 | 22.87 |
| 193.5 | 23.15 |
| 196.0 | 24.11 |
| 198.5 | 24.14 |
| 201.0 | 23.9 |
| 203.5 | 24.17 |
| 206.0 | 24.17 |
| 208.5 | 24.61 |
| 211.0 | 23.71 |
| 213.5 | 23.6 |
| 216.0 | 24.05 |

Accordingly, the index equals 0.27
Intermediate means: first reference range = 17.7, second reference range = 24.1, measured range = 16.6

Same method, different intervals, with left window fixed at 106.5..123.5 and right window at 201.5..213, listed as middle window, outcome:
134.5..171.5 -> 0.371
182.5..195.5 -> 0.097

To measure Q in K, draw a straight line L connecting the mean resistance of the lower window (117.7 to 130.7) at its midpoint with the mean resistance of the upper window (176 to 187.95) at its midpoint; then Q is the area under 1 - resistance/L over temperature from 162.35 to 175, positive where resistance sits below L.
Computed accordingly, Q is 5.41 K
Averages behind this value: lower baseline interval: 26.2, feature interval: 11.7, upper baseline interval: 18.7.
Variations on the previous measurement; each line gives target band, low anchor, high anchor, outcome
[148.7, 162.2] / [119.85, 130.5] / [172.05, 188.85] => 3.78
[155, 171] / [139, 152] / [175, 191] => 6.08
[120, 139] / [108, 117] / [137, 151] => -3.33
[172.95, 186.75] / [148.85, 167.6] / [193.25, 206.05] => 1.47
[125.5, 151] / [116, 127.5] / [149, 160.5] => -1.82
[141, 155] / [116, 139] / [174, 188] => 1.79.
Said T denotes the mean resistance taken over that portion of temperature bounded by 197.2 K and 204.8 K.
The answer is 24.1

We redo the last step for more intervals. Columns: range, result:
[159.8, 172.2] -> 11.4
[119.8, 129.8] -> 26.5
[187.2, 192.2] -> 22.3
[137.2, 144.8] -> 21.6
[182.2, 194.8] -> 21.7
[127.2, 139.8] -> 23.7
